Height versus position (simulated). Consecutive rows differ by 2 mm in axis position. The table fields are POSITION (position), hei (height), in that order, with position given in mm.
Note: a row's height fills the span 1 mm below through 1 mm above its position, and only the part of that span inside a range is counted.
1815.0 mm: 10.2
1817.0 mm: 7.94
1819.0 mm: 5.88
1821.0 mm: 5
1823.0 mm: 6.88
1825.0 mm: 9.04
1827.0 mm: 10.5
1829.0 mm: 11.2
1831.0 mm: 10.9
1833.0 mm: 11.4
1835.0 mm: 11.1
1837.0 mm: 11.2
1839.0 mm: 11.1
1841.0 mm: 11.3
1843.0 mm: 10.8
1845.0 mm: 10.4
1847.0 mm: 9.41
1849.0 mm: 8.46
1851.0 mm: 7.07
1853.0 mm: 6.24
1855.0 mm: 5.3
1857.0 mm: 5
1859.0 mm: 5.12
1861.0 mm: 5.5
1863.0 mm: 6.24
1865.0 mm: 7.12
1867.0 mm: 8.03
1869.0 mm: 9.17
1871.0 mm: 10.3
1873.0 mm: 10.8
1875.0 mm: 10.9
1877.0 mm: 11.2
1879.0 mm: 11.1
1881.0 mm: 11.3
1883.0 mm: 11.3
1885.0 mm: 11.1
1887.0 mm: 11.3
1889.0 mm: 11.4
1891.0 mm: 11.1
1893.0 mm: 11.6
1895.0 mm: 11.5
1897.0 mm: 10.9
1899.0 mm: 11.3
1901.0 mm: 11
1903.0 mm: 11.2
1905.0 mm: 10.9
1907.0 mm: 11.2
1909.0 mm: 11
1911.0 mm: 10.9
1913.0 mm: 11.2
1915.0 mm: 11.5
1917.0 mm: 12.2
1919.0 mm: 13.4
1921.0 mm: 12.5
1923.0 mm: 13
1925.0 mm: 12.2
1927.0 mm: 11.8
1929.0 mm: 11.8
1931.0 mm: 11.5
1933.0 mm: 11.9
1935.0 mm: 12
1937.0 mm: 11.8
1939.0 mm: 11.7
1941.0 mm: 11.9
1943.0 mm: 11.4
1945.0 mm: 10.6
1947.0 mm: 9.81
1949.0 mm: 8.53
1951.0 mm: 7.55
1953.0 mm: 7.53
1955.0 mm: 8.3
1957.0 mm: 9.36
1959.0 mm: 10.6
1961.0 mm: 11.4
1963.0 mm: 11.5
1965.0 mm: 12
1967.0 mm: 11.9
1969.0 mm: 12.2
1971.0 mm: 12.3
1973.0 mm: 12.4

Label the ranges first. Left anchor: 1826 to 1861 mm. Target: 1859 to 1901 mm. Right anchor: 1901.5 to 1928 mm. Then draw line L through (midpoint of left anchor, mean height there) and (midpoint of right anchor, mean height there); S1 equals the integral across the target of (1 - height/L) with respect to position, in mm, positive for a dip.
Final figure 1.8 mm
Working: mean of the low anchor 9.1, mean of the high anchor 11.8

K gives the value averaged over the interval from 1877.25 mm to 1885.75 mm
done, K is 11.2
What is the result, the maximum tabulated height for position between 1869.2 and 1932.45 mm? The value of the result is 13.4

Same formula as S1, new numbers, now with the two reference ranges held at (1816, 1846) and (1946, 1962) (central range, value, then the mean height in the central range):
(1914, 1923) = -3.09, 12.5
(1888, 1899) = -2.25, 11.3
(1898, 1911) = -2.43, 11.1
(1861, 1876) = 1.23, 8.71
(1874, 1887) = -2.37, 11.2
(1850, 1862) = 4.82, 5.71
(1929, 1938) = -2.52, 11.8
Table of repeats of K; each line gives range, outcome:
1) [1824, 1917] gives 9.97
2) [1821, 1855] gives 9.54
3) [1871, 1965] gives 11.1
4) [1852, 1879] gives 7.89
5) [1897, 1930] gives 11.7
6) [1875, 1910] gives 11.2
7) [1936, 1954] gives 10.1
